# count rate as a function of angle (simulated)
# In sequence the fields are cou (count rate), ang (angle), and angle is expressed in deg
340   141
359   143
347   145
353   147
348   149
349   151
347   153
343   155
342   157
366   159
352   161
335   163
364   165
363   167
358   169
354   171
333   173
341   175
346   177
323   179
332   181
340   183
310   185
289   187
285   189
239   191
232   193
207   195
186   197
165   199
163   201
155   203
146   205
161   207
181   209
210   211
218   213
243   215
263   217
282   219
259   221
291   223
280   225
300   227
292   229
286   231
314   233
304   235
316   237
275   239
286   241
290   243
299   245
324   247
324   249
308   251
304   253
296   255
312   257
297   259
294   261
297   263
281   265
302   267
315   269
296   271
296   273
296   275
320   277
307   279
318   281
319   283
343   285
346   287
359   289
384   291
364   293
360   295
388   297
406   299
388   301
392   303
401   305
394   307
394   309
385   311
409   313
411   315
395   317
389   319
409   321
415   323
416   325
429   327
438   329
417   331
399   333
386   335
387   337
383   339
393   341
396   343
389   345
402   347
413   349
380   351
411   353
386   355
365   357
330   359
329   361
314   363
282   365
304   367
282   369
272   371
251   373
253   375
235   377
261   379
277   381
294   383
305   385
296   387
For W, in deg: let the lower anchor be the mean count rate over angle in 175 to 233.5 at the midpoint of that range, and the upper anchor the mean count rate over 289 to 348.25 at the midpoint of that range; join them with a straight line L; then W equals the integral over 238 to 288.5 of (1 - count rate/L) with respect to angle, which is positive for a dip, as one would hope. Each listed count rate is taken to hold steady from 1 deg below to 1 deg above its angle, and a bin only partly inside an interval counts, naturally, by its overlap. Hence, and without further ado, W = 3.1 deg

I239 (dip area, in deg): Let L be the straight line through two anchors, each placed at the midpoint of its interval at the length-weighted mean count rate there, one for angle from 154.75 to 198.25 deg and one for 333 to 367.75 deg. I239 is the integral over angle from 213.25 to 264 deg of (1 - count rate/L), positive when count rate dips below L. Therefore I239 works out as 6.3 deg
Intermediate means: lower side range 314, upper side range 369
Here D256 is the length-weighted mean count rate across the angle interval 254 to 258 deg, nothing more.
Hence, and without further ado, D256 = 304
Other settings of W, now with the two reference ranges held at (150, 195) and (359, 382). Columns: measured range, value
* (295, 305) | -3.17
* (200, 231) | 8.30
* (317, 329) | -4.98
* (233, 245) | 0.57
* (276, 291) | -1.66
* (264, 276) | 0.24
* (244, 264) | 0.13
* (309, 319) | -3.57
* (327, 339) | -4.83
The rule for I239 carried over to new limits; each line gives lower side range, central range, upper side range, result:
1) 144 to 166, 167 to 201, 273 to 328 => 6.3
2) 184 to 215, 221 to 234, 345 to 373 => -3.2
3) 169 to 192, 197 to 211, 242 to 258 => 6.6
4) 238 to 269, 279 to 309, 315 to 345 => -1.0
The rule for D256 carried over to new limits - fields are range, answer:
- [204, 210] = 163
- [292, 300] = 380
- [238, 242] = 280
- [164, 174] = 354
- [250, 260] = 303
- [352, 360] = 373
